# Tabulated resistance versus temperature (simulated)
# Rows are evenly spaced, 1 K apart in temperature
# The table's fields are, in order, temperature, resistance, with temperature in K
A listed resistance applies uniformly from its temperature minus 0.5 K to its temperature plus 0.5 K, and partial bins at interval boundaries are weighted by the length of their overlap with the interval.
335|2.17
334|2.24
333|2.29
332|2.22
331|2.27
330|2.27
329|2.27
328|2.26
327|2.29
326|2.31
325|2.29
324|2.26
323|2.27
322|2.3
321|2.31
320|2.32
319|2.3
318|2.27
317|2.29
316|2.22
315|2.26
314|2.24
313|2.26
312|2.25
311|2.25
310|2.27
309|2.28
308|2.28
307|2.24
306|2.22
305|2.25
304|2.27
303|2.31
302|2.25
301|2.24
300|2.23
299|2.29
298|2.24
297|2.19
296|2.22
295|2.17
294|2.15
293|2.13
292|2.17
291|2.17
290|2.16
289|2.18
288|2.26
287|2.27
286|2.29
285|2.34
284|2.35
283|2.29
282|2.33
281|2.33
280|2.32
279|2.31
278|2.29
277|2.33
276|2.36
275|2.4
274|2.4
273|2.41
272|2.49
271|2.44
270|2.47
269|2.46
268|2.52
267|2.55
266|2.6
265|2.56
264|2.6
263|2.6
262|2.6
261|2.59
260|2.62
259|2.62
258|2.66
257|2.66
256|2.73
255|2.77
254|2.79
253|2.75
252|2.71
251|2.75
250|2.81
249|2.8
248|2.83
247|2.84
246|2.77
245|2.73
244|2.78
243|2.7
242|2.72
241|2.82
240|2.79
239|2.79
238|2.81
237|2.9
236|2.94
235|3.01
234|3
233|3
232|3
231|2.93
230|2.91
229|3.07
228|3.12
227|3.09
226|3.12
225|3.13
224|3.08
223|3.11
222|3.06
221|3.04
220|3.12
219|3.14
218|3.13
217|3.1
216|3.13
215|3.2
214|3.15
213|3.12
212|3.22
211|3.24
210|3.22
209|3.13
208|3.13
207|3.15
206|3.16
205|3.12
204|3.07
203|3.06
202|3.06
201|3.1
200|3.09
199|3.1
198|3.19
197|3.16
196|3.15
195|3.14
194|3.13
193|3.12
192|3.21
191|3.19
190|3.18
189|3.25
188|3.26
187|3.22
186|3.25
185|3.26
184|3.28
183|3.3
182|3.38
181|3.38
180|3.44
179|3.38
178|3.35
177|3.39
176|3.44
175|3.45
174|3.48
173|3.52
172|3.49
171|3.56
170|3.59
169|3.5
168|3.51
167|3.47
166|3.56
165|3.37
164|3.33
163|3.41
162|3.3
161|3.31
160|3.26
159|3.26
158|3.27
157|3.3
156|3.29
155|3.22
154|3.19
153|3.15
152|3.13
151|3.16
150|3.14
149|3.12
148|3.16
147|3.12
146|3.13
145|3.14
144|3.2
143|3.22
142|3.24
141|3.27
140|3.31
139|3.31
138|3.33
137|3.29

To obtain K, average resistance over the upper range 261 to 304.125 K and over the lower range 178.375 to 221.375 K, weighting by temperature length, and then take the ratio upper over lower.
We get 0.74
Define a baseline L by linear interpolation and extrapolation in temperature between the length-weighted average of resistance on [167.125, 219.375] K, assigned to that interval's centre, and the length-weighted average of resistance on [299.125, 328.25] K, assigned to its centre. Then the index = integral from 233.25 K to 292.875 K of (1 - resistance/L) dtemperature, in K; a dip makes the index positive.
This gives 2.7 K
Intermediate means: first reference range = 3.25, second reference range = 2.27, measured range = 2.57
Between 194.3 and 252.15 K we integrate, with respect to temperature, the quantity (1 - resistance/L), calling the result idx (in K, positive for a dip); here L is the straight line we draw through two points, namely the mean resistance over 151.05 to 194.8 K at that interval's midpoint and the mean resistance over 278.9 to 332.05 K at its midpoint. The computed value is -1.8 K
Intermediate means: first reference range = 3.33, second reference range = 2.26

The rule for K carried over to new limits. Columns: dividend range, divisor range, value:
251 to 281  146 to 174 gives 0.76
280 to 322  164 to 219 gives 0.69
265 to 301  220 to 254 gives 0.80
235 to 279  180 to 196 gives 0.82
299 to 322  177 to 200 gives 0.70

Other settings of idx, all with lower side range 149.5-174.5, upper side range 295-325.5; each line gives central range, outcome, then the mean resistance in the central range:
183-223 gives -1.4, 3.16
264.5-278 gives 0.5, 2.45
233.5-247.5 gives -0.3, 2.83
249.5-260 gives -0.2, 2.72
